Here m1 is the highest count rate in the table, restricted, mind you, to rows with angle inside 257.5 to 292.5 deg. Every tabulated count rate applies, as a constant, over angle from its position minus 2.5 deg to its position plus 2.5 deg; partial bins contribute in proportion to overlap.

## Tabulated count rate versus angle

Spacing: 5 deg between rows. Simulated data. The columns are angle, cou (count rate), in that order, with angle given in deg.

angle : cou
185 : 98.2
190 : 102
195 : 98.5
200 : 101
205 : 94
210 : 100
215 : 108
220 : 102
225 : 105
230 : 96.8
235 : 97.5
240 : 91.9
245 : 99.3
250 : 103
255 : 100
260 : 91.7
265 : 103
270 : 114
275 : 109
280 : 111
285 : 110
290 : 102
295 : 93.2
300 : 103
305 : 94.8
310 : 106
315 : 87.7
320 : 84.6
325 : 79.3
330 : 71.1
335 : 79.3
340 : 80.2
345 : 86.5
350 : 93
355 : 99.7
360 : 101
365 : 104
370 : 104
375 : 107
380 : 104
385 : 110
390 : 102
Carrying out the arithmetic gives 114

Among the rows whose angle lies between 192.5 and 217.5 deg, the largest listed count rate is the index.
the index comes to 108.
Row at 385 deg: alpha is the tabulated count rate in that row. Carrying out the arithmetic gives 110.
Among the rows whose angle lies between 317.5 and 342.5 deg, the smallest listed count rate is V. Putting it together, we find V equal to 71.1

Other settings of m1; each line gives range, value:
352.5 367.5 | 104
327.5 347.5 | 86.5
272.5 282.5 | 111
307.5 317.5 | 106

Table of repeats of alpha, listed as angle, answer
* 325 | 79.3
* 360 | 101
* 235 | 97.5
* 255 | 100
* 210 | 100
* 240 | 91.9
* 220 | 102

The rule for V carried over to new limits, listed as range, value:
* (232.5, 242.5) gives 91.9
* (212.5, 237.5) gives 96.8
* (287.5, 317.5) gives 87.7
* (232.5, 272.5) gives 91.7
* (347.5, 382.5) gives 93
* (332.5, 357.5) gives 79.3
